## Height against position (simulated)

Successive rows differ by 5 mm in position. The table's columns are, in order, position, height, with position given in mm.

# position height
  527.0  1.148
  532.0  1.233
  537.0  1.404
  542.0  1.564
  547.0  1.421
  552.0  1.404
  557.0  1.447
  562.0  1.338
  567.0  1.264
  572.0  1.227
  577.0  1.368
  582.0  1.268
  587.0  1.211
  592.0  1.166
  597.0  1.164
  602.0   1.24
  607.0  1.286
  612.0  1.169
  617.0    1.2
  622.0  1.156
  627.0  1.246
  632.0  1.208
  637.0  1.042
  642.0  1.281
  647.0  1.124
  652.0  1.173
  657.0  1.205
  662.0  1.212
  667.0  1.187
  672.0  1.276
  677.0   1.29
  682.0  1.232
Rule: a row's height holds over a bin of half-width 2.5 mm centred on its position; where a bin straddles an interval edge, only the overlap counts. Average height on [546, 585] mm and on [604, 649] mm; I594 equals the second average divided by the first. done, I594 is 0.9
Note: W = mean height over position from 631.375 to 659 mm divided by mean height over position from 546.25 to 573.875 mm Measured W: 0.87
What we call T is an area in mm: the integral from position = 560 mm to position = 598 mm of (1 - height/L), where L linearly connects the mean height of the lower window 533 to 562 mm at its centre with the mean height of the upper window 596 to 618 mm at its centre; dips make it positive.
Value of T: 1.8 mm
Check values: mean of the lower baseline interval 1.43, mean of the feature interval 1.25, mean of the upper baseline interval 1.22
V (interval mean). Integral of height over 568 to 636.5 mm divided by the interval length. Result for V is 1.22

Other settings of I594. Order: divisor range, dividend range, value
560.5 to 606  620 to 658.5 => 0.94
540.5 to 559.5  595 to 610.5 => 0.85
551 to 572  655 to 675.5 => 0.91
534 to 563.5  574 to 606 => 0.87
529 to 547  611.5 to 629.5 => 0.86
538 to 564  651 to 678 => 0.85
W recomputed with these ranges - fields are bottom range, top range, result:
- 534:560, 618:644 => 0.82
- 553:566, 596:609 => 0.90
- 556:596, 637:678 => 0.94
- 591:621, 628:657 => 0.97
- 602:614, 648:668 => 0.97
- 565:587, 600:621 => 0.96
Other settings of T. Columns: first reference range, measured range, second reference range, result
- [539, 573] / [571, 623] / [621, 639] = 1.6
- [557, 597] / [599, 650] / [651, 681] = 2.1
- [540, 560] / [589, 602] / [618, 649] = 1.2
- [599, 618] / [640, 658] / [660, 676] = 0.5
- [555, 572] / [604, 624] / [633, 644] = 0.2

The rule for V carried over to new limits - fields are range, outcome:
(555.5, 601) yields 1.27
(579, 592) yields 1.23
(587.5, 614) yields 1.21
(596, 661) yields 1.19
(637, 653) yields 1.17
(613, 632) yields 1.2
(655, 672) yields 1.21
